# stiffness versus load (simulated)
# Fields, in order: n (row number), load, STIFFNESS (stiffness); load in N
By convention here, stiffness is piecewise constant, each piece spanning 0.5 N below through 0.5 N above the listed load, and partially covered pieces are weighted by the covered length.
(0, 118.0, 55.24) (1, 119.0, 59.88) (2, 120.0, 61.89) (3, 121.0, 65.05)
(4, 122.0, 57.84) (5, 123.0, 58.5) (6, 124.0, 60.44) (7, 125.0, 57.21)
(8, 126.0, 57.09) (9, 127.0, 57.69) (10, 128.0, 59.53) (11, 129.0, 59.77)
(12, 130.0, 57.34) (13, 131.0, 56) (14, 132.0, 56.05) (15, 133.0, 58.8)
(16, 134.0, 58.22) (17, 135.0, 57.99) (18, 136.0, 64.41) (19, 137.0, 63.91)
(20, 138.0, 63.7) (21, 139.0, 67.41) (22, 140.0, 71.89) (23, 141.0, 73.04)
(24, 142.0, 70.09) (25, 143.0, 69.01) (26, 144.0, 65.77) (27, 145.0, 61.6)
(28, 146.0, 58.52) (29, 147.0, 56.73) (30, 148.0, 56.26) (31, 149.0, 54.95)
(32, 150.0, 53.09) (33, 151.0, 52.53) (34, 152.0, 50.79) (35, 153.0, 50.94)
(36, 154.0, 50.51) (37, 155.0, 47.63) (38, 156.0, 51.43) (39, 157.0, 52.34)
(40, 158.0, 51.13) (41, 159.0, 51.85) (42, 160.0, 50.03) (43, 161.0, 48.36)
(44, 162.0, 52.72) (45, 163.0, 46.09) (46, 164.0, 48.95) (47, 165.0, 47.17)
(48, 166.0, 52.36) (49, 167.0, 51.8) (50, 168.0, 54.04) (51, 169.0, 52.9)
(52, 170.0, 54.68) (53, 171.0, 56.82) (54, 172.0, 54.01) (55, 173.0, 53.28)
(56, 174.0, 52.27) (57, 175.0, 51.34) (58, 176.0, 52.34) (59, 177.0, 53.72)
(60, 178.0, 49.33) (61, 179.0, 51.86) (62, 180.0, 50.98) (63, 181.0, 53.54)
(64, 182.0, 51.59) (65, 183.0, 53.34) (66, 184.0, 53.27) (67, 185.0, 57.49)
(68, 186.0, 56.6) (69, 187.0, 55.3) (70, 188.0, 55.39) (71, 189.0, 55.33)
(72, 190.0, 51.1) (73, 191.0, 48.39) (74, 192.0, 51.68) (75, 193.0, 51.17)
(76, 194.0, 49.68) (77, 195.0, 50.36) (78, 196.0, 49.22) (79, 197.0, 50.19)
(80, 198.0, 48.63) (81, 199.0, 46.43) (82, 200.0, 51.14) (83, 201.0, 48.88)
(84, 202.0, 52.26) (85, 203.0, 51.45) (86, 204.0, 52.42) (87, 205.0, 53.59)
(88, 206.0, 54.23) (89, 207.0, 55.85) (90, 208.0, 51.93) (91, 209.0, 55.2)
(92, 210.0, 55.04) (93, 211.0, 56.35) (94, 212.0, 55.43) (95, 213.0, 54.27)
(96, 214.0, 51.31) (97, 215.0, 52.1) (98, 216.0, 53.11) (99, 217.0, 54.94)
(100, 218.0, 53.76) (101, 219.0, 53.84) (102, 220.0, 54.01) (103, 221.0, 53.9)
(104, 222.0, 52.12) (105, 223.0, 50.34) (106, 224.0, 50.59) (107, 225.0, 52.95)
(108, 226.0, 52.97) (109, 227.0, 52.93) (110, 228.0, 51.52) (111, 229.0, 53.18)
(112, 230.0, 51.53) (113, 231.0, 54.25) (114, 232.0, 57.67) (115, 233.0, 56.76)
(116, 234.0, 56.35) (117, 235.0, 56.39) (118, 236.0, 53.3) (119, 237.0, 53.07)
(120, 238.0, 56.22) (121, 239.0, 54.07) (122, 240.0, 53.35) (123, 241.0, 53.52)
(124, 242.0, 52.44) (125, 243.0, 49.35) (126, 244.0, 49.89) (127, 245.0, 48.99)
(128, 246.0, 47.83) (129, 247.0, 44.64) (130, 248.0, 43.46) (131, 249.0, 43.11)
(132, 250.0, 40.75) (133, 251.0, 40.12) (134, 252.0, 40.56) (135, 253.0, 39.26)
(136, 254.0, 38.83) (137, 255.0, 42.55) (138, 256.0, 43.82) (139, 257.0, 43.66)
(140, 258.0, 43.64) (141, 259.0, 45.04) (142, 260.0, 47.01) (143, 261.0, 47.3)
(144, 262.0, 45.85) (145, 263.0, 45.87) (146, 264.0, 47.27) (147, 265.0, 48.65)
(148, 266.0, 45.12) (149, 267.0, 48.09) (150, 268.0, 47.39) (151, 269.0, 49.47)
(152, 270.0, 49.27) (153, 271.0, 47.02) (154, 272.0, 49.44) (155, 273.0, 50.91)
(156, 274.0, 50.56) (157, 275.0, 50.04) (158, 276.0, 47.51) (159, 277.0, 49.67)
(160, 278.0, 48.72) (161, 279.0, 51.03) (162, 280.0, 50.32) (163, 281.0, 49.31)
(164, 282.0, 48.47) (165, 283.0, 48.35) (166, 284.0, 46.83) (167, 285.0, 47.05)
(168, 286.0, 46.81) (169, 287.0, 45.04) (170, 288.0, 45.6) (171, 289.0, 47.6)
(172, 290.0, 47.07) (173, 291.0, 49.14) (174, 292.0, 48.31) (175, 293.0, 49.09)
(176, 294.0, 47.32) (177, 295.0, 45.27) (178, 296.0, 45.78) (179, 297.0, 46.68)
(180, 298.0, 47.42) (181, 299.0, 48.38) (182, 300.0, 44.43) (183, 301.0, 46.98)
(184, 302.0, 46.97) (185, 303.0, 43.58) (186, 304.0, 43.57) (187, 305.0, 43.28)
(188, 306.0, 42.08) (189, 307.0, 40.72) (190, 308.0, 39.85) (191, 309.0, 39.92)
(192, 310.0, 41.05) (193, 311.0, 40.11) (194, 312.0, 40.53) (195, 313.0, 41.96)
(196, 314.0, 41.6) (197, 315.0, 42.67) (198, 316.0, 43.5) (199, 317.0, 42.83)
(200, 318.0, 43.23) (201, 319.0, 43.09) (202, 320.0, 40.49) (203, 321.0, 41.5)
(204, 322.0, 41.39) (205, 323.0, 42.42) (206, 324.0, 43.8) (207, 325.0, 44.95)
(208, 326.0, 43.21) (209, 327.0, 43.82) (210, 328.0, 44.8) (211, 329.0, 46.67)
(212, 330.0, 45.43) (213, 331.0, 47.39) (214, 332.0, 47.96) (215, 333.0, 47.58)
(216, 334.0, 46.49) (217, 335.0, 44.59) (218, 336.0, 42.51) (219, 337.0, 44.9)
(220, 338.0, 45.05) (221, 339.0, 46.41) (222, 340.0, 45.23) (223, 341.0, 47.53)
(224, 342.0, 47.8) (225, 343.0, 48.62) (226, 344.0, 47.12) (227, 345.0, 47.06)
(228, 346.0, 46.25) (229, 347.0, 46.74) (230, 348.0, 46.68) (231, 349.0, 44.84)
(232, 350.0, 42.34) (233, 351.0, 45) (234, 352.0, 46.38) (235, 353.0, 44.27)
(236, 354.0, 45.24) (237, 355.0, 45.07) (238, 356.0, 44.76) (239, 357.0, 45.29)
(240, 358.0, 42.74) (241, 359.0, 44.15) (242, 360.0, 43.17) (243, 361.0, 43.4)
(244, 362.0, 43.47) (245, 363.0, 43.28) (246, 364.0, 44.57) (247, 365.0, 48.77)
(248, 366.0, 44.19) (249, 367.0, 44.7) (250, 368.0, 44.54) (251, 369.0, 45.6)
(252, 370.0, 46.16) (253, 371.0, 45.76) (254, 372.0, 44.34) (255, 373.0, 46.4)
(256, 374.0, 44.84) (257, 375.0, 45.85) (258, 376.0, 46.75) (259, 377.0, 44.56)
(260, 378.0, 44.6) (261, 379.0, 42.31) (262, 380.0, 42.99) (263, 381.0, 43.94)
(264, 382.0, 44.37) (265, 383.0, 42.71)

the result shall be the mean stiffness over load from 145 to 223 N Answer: 52.5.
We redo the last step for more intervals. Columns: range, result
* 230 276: 48.3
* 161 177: 52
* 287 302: 47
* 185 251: 52.1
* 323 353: 45.7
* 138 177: 55.3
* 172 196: 52.5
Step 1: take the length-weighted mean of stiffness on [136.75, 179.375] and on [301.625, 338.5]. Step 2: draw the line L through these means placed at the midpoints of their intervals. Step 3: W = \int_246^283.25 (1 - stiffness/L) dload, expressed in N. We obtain 0.9 N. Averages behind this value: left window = 55.3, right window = 43.4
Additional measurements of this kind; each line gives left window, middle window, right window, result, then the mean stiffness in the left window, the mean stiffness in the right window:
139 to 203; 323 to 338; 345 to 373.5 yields 0.4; 53.7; 45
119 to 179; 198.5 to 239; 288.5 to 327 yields -1.9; 56.5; 44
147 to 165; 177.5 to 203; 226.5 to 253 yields -0.4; 51.2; 50.4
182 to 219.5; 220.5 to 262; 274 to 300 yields 1.0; 52.7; 47.9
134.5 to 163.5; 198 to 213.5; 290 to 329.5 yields -0.1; 57.4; 43.9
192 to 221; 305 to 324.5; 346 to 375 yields 2.2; 52.4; 44.9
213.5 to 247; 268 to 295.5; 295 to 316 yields -1.1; 52.9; 43.4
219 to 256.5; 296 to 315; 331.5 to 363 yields 1.5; 50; 45.4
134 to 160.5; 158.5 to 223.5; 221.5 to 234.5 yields 3.8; 58.4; 53.3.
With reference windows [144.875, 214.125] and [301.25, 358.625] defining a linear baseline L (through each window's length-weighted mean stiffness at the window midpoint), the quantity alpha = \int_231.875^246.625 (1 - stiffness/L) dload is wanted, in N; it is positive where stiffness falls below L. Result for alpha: -1.2 N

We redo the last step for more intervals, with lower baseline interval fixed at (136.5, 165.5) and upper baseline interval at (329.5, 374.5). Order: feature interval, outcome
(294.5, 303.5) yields 0.4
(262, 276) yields 0.5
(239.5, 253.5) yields 1.4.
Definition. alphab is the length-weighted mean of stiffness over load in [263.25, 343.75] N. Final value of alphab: 45.8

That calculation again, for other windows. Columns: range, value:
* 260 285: 48.4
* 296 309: 44.4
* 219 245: 53.2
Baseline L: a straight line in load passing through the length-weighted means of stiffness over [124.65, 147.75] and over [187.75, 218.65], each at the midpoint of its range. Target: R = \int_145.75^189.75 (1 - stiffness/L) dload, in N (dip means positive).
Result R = 3.6 N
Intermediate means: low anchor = 61.8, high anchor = 52.3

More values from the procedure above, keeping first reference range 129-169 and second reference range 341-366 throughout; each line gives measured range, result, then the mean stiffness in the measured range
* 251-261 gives 1.5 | 42.8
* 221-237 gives -0.4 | 53.5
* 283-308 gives 1.3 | 46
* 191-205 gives 0.9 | 50.3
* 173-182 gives 0.5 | 52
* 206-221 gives -0.3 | 54.1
